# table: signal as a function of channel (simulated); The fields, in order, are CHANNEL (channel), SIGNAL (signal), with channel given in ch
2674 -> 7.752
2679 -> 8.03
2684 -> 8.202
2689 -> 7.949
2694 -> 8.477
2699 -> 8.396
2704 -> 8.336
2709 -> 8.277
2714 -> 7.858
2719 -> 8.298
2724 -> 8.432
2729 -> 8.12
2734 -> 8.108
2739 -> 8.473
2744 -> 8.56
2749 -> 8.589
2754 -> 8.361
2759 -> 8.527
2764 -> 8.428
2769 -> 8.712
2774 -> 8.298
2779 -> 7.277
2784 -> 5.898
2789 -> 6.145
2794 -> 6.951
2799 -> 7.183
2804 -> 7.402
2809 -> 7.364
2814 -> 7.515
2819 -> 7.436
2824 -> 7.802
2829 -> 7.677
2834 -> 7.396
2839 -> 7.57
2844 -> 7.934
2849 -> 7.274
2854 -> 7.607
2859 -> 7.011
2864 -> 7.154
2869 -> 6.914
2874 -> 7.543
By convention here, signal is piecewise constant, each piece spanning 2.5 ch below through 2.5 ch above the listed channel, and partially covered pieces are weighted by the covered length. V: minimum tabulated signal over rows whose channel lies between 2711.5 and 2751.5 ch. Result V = 7.858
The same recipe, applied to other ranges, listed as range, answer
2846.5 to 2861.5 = 7.011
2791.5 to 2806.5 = 6.951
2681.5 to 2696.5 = 7.949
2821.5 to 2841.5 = 7.396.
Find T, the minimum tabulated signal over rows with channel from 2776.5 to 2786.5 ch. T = 5.898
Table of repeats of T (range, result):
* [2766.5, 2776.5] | 8.298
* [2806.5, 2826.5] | 7.364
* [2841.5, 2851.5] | 7.274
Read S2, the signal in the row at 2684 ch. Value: 8.202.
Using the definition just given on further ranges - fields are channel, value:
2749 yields 8.589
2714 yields 7.858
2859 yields 7.011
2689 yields 7.949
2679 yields 8.03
